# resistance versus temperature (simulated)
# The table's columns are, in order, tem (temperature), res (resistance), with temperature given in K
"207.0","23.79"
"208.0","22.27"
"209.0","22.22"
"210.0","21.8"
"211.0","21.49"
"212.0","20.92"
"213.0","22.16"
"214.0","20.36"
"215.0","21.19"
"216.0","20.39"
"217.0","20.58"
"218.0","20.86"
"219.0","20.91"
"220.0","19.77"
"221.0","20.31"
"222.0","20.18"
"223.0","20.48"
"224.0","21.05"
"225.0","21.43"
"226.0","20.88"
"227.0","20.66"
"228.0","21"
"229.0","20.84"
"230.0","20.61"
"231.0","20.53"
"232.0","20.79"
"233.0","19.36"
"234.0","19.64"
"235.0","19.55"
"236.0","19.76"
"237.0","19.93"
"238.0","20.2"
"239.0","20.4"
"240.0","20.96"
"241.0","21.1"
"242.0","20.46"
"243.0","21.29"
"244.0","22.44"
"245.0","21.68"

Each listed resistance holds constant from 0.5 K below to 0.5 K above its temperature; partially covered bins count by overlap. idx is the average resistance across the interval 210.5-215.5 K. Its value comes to 21.2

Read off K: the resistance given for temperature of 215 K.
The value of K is 21.19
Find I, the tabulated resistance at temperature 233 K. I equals 19.36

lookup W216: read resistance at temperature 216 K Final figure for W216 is 20.39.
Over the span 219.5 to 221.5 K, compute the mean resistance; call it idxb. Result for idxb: 20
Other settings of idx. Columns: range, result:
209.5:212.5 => 21.4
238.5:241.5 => 20.8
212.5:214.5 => 21.3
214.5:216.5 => 20.8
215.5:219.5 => 20.7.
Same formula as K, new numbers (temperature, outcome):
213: 22.16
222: 20.18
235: 19.55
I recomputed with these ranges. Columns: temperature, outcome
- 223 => 20.48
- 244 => 22.44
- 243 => 21.29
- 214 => 20.36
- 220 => 19.77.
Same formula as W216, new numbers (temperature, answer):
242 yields 20.46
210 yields 21.8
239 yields 20.4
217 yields 20.58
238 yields 20.2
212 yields 20.92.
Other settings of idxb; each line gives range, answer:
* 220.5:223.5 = 20.3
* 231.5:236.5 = 19.8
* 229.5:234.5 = 20.2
